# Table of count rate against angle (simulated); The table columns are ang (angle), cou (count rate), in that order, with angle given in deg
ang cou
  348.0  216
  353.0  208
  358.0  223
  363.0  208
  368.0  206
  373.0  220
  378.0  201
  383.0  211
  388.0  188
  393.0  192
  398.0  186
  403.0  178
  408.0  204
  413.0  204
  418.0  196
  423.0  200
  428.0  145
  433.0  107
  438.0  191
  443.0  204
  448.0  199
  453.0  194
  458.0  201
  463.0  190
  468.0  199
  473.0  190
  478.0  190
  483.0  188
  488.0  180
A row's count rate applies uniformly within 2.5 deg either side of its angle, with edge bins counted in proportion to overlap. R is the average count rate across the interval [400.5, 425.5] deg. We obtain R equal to 196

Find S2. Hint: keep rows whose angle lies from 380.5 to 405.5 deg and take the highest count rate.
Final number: 211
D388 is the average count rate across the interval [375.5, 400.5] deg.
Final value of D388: 196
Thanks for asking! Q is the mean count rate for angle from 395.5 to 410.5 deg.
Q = 189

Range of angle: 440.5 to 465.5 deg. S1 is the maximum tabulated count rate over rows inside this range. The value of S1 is 204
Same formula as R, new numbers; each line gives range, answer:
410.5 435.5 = 170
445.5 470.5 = 197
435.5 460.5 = 198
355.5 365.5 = 216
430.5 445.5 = 167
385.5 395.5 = 190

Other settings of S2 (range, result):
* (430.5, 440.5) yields 191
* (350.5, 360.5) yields 223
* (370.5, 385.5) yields 220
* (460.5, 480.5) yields 199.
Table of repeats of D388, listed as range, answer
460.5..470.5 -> 194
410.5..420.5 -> 200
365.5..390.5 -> 205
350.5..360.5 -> 216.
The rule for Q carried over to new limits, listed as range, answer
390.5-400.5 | 189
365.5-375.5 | 213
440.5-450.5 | 202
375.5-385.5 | 206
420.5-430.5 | 172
